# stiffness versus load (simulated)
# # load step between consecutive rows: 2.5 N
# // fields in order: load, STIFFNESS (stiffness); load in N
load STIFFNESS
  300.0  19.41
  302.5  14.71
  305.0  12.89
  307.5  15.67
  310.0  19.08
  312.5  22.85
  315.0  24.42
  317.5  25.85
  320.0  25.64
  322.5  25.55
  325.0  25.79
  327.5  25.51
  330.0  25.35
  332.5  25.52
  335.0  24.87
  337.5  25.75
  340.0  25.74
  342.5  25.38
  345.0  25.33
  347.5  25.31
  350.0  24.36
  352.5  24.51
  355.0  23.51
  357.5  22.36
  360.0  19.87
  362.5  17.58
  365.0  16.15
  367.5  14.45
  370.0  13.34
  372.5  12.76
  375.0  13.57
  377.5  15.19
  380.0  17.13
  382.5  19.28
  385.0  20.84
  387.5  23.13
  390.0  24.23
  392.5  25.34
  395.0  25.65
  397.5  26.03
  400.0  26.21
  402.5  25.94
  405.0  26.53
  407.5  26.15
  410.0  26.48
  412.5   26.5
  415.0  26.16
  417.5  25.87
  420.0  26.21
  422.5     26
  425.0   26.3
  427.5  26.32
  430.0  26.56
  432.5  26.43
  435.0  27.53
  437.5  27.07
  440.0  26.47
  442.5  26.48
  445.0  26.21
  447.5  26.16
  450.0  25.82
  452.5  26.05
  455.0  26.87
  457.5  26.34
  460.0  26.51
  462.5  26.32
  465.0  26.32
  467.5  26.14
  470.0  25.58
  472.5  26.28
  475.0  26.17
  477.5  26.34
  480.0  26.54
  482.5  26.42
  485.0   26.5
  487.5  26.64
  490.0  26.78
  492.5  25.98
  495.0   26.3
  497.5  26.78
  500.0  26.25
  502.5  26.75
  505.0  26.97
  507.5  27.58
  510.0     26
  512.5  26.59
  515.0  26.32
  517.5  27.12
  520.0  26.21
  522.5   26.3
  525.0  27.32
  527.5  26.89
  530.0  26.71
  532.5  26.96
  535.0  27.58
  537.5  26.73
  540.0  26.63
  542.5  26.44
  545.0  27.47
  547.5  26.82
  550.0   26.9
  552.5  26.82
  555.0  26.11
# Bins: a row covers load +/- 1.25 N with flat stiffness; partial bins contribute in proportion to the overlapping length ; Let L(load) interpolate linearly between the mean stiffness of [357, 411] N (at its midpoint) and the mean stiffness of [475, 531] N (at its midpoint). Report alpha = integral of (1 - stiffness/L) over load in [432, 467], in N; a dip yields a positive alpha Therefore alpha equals -3.65 N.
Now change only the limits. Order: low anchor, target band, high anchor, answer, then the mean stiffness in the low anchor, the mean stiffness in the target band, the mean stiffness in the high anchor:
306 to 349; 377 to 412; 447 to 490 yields 2.18 N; 24.3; 23.7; 26.3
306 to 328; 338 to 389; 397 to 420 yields 9.41 N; 23.2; 20.1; 26.2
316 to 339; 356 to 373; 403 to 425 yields 5.86 N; 25.5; 16.9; 26.2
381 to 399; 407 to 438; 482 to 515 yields -2.59 N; 23.4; 26.4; 26.6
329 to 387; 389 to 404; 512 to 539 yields -2.32 N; 20.8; 25.6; 26.8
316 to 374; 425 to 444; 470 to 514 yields -1.29 N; 22.6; 26.7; 26.5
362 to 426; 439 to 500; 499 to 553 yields -3.88 N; 22.1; 26.3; 26.8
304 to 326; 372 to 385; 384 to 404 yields 4.28 N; 22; 16.3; 24.7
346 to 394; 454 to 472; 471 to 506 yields -0.92 N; 19.7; 26.3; 26.5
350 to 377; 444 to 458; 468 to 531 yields -1.63 N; 18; 26.2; 26.5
